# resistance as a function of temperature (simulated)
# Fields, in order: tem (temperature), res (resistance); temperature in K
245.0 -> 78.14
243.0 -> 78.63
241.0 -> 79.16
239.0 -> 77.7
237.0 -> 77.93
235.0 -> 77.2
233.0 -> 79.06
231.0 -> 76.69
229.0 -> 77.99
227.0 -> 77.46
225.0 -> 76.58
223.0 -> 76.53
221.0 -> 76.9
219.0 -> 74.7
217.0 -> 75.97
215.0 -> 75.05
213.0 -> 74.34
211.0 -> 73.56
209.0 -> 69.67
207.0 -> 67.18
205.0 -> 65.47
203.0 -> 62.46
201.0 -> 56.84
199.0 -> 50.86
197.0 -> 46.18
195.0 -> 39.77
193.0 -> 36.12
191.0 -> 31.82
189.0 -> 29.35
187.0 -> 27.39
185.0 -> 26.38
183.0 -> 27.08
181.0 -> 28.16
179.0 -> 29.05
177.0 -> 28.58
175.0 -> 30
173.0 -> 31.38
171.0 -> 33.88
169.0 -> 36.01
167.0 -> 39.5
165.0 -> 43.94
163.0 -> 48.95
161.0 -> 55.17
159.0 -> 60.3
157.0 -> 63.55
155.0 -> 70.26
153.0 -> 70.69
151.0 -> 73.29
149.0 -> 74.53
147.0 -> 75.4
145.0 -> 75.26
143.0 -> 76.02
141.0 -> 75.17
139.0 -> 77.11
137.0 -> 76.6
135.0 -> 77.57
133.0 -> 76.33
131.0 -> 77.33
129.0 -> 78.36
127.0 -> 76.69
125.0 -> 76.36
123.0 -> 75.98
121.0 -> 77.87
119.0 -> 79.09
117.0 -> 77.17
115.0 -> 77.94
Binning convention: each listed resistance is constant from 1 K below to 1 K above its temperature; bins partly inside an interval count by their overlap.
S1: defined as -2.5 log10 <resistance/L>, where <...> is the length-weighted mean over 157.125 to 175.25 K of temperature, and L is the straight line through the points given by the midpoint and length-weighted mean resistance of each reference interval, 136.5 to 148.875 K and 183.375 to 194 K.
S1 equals 0.21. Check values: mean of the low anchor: 75.8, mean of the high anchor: 30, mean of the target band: 43.7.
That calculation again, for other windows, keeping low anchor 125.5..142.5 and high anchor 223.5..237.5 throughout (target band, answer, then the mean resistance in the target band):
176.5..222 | 0.45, 51.2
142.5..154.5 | 0.04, 74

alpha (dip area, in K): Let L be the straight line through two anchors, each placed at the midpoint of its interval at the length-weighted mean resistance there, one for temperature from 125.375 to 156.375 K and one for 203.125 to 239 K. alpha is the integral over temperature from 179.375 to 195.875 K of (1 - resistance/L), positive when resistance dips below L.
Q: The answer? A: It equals 9.75 K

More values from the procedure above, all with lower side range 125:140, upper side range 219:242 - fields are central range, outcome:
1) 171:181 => 6.1 K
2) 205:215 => 0.8 K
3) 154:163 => 1.9 K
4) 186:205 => 8.3 K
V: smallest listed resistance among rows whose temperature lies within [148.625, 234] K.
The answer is 26.38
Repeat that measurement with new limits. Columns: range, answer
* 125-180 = 28.58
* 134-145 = 75.17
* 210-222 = 73.56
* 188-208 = 29.35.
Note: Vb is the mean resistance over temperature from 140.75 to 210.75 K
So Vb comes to 50.1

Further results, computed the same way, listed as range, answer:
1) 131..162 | 72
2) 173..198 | 31.6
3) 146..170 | 59.3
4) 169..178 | 31.5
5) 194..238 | 69.5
